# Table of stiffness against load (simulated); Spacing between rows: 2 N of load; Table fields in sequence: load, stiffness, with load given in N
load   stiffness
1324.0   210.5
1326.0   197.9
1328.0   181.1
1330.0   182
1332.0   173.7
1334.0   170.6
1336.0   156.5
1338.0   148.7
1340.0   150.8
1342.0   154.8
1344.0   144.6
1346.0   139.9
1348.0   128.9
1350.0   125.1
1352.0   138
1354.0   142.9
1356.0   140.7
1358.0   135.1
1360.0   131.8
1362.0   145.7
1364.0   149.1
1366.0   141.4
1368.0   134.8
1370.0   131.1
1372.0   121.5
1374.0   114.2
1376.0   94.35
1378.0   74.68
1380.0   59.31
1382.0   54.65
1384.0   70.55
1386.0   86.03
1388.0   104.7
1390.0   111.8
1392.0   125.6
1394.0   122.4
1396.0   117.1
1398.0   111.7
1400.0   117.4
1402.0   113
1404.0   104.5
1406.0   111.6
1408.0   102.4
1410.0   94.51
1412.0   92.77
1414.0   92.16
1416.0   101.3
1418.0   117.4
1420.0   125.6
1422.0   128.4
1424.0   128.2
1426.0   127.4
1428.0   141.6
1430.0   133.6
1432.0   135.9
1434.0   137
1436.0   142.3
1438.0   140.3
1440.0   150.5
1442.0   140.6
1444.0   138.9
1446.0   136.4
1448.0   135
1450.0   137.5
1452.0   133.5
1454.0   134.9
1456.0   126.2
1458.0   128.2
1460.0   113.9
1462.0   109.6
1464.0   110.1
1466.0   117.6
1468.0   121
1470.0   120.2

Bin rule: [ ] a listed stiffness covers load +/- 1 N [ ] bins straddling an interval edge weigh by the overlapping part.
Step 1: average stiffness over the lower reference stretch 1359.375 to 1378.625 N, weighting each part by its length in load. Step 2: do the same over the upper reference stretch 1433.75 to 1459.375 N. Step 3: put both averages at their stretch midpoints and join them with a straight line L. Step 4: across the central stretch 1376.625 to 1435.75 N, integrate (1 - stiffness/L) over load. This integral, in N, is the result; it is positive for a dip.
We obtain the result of 10.0 N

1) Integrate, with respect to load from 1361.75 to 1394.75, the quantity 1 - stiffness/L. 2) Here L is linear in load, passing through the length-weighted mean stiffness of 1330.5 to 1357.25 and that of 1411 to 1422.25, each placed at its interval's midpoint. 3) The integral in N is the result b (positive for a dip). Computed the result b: 5.7 N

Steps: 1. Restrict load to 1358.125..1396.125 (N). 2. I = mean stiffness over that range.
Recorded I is 110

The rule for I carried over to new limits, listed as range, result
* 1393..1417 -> 107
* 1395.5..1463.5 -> 124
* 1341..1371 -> 139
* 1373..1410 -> 99.6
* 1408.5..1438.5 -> 122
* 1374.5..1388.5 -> 78.1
